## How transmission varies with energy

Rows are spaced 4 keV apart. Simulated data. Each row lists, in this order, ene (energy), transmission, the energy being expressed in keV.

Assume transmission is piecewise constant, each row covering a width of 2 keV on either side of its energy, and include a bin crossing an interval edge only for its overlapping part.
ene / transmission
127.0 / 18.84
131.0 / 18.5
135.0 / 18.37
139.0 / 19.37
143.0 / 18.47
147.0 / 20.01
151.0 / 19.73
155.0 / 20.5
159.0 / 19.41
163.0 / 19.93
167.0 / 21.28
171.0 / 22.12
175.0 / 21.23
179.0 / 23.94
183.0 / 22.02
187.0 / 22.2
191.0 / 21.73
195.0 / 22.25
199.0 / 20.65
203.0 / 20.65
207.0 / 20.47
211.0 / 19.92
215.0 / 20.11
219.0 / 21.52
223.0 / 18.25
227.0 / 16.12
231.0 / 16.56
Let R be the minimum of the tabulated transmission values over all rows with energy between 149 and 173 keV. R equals 19.41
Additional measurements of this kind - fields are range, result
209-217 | 19.92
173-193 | 21.23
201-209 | 20.47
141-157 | 18.47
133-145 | 18.37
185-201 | 20.65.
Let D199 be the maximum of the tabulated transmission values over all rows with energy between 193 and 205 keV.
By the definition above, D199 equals 22.25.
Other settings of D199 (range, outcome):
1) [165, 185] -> 23.94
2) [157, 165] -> 19.93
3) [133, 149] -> 20.01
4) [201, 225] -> 21.52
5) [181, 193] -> 22.2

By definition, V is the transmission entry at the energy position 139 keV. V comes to 19.37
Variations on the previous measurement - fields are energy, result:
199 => 20.65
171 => 22.12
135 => 18.37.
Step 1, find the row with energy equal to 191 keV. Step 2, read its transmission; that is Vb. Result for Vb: 21.73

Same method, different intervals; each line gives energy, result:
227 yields 16.12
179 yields 23.94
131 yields 18.5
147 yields 20.01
